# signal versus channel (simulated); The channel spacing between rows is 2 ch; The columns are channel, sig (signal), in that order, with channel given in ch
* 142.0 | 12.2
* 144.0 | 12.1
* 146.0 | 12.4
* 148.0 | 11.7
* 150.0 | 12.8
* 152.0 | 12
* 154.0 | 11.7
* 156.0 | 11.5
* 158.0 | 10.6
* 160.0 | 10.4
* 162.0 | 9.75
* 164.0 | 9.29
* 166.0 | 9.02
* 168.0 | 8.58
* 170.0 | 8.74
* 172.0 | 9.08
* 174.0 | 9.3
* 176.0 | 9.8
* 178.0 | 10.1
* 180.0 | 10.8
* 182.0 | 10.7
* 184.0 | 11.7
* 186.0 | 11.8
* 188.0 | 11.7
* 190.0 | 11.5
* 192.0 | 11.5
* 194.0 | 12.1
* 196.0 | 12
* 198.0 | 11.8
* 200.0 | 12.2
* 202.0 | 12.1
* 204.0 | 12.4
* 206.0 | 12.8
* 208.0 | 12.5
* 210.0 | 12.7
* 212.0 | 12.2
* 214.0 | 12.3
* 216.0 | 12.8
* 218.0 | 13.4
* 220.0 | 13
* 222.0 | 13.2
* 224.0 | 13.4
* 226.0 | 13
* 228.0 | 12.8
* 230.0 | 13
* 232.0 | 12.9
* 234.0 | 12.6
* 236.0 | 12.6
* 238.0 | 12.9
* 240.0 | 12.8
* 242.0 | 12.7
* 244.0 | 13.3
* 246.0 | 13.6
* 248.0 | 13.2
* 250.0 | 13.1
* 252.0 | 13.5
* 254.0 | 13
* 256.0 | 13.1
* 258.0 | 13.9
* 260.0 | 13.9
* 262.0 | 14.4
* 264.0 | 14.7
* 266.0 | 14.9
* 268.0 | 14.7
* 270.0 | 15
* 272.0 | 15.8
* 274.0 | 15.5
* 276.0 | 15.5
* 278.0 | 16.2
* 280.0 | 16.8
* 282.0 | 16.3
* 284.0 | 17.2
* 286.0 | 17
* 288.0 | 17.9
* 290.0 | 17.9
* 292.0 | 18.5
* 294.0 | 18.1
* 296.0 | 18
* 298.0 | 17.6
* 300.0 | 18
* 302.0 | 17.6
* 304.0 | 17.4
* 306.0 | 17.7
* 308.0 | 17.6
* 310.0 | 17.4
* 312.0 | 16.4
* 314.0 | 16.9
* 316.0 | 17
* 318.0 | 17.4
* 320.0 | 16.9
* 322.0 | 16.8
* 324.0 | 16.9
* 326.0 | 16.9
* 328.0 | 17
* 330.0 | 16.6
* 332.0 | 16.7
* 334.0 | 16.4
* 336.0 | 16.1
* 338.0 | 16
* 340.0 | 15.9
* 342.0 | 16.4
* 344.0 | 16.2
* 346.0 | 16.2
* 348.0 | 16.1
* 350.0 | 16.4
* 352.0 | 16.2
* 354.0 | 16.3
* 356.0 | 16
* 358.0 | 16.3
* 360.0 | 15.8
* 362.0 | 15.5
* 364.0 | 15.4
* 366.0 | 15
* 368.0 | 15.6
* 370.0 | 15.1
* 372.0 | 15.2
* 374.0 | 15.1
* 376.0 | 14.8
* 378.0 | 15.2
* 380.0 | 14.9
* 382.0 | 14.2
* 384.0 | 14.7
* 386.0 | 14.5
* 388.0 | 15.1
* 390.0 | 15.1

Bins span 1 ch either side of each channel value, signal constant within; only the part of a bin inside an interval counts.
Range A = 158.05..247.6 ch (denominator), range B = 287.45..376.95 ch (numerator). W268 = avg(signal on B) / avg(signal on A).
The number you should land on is 1.41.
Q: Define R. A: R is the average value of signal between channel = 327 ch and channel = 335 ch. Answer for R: 16.7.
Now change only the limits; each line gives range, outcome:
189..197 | 11.8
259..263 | 14.2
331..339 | 16.3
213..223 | 12.9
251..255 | 13.2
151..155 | 11.8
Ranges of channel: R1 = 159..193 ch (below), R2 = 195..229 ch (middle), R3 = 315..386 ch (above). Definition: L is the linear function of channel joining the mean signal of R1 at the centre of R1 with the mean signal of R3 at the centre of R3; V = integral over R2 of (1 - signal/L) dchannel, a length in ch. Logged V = -3.6 ch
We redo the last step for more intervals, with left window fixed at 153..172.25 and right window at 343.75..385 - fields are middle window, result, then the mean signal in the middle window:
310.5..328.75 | -3.4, 16.9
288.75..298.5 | -3.2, 18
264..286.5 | -4.8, 15.8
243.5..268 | -2.5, 13.8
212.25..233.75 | -2.5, 12.9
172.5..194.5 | -0.9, 10.9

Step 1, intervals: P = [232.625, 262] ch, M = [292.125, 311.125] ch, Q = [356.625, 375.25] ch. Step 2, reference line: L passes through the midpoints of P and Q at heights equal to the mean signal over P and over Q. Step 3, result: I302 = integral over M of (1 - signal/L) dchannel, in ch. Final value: -4.7 ch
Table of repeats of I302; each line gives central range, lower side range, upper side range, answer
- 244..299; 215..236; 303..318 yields -0.6 ch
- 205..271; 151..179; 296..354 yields -0.9 ch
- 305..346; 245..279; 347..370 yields -3.8 ch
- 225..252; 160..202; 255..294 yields 1.6 ch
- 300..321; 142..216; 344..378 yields -4.1 ch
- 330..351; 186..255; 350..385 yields -1.9 ch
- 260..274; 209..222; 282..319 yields 0.7 ch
